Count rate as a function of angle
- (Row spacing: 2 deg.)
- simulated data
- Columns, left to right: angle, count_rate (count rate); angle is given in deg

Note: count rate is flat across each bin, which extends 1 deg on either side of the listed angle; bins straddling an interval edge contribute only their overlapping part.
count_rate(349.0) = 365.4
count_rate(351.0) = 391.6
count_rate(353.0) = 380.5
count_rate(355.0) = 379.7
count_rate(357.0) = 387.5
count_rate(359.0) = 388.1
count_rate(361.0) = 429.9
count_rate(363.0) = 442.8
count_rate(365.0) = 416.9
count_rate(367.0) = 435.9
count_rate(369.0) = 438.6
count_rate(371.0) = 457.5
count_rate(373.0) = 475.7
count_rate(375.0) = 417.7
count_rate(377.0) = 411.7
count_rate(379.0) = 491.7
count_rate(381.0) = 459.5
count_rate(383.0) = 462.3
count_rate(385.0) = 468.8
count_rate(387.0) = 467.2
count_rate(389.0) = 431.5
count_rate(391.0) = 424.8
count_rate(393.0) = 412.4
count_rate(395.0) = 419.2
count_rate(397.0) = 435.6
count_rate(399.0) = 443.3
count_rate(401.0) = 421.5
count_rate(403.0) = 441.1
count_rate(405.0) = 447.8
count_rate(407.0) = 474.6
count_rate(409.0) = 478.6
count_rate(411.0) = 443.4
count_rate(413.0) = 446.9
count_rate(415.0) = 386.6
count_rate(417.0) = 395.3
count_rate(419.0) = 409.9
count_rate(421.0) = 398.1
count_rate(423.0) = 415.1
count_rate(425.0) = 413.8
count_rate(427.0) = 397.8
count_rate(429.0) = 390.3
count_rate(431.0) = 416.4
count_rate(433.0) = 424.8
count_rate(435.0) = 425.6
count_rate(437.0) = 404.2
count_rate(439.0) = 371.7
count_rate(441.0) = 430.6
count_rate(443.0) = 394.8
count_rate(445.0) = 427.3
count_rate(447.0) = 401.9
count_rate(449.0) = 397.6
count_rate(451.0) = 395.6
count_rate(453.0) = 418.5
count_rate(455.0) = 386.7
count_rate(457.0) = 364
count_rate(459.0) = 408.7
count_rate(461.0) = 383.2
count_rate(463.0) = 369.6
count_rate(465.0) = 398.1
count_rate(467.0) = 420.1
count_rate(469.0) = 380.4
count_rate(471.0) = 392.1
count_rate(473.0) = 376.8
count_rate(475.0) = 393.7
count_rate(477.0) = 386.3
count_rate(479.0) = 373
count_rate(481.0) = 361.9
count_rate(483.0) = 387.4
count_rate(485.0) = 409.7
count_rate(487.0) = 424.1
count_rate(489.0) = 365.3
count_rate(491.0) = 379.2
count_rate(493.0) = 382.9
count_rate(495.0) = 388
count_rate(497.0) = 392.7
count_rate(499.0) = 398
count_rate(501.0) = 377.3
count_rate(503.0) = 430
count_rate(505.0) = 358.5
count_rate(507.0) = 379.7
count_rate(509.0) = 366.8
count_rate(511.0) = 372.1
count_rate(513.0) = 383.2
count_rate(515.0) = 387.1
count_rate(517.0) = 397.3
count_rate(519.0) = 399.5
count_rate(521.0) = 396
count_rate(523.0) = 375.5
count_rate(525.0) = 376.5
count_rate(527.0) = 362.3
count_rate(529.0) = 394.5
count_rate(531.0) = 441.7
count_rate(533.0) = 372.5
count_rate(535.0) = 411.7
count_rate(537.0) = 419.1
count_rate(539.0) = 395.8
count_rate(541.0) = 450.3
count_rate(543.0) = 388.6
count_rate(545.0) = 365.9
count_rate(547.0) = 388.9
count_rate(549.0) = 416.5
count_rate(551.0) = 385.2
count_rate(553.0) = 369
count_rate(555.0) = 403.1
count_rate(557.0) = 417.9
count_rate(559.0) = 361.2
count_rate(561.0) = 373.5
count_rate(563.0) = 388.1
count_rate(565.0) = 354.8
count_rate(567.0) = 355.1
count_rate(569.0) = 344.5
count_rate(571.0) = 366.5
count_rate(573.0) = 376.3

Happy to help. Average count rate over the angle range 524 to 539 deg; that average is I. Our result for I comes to 397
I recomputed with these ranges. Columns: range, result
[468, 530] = 385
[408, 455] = 412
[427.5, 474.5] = 399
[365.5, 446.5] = 430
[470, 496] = 386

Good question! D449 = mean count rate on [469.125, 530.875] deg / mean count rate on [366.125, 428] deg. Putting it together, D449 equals 0.89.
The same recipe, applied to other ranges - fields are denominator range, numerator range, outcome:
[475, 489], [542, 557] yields 1.00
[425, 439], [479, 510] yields 0.95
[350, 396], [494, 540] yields 0.91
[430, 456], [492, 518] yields 0.95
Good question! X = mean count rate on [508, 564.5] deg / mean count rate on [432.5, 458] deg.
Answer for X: 0.97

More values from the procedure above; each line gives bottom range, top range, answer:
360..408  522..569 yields 0.88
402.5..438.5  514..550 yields 0.94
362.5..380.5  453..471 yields 0.88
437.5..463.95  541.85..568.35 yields 0.96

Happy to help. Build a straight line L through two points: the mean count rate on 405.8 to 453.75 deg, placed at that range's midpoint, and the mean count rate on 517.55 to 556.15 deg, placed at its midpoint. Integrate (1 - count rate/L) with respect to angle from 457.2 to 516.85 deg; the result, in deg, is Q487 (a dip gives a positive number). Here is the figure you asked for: 2.61 deg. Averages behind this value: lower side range 415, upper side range 396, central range 387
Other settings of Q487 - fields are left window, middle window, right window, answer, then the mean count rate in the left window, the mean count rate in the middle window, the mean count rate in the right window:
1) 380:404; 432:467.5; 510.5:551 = 1.7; 441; 401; 395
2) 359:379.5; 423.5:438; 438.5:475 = -0.1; 438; 411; 396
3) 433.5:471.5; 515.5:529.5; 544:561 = 0.2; 399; 386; 388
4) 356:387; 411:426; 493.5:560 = 0.5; 440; 412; 392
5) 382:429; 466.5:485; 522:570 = 1.1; 431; 386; 388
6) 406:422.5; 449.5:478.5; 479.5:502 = 0.8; 429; 391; 388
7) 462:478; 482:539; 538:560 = 0.3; 390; 390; 395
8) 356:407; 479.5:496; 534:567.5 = 0.9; 438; 387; 391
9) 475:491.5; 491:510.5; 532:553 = 0.2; 387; 385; 398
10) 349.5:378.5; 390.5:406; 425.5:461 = -0.7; 419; 431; 403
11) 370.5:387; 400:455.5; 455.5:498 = 0.7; 456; 417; 387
